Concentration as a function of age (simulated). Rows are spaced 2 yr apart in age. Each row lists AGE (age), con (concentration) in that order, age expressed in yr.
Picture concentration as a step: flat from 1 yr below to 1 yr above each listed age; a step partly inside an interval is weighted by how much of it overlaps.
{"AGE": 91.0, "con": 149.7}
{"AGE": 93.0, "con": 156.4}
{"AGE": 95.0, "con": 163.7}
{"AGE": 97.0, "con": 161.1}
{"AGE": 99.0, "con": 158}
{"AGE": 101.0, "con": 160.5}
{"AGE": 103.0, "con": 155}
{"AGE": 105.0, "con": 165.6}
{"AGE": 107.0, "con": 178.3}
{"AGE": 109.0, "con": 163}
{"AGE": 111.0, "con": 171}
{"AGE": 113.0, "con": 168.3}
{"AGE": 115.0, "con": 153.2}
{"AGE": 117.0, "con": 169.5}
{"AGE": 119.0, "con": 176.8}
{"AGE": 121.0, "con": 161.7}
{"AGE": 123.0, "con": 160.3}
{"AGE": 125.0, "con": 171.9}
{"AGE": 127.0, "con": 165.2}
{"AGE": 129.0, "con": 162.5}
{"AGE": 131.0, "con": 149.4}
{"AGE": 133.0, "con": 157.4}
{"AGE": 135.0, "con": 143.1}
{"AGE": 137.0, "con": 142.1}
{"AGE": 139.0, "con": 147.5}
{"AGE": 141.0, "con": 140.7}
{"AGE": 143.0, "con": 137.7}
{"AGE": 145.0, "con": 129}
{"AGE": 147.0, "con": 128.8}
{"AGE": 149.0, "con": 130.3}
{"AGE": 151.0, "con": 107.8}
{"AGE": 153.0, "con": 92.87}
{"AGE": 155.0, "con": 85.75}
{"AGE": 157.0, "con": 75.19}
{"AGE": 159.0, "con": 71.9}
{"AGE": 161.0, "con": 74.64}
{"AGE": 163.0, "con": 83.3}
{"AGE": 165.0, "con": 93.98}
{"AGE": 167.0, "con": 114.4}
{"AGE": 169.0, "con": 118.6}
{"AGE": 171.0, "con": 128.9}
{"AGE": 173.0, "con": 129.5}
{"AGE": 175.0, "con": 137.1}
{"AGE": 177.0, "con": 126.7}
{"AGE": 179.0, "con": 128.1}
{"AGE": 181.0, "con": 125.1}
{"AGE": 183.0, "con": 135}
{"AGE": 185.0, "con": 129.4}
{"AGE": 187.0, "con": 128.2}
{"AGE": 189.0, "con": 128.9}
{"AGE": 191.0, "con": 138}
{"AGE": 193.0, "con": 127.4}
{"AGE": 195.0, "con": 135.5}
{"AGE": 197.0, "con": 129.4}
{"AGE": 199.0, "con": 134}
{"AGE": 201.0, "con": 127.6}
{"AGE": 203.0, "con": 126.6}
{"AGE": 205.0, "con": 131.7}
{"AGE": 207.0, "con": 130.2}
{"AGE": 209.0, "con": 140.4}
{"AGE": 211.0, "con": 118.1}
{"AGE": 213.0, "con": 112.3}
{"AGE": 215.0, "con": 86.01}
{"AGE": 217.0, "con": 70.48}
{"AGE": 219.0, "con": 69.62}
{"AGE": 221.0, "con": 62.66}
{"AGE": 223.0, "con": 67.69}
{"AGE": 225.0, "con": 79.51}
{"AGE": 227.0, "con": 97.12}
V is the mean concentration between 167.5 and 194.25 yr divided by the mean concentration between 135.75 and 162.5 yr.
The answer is 1.15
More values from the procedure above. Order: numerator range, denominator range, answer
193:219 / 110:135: 0.73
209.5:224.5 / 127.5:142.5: 0.57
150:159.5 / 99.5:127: 0.53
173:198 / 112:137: 0.81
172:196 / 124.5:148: 0.89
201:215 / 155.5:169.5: 1.39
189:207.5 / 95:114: 0.80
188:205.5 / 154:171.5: 1.41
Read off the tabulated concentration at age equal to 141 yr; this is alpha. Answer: 140.7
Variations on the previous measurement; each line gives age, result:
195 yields 135.5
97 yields 161.1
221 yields 62.66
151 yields 107.8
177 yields 126.7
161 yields 74.64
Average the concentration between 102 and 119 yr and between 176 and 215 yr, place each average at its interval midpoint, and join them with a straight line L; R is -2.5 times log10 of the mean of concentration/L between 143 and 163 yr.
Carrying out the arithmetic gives 0.42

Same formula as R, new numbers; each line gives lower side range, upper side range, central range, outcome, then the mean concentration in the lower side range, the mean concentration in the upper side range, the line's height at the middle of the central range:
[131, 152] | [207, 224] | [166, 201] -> -0.156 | 137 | 93.2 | 112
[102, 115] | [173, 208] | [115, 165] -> 0.167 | 166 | 130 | 152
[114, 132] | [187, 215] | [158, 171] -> 0.445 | 163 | 128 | 144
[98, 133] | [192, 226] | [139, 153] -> 0.146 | 164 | 109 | 146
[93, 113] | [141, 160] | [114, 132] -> -0.165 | 164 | 108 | 140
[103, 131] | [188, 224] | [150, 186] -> 0.229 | 166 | 113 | 136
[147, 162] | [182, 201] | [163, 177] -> -0.079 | 93.7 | 132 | 110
